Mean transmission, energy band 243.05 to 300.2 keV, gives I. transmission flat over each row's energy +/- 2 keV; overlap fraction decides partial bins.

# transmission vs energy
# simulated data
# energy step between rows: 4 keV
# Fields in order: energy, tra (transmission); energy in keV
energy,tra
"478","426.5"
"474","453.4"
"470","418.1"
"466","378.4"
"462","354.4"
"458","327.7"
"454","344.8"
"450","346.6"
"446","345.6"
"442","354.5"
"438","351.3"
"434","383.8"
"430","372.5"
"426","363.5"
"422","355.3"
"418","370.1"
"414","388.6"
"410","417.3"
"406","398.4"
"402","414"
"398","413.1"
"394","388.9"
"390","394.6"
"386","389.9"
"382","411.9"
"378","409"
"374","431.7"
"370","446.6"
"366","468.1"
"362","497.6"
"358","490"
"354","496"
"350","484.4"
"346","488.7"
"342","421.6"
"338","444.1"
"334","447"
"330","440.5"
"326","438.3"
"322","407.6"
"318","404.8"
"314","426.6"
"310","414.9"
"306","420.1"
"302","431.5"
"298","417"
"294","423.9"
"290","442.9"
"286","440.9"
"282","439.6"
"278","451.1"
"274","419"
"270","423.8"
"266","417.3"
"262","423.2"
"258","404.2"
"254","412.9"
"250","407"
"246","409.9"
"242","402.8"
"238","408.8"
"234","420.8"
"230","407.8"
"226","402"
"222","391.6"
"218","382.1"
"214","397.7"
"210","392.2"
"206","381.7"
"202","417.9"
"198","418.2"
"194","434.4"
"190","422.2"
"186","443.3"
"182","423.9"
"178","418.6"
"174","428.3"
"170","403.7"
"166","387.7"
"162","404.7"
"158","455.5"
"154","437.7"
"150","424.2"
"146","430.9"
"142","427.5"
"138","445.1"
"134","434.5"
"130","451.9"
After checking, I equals 423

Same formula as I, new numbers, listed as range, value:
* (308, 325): 415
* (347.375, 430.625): 420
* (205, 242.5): 399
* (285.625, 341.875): 428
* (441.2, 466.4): 348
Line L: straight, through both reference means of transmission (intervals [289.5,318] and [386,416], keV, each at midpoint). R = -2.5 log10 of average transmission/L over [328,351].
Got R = -0.10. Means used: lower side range 423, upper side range 401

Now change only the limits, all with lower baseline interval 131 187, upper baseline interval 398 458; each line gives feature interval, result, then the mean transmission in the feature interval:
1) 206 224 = 0.07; 390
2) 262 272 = -0.04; 421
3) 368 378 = -0.13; 433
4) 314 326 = -0.06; 415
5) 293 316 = -0.07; 422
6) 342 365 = -0.24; 484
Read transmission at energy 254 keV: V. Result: 412.9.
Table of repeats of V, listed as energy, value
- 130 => 451.9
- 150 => 424.2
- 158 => 455.5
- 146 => 430.9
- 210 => 392.2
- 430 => 372.5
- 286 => 440.9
